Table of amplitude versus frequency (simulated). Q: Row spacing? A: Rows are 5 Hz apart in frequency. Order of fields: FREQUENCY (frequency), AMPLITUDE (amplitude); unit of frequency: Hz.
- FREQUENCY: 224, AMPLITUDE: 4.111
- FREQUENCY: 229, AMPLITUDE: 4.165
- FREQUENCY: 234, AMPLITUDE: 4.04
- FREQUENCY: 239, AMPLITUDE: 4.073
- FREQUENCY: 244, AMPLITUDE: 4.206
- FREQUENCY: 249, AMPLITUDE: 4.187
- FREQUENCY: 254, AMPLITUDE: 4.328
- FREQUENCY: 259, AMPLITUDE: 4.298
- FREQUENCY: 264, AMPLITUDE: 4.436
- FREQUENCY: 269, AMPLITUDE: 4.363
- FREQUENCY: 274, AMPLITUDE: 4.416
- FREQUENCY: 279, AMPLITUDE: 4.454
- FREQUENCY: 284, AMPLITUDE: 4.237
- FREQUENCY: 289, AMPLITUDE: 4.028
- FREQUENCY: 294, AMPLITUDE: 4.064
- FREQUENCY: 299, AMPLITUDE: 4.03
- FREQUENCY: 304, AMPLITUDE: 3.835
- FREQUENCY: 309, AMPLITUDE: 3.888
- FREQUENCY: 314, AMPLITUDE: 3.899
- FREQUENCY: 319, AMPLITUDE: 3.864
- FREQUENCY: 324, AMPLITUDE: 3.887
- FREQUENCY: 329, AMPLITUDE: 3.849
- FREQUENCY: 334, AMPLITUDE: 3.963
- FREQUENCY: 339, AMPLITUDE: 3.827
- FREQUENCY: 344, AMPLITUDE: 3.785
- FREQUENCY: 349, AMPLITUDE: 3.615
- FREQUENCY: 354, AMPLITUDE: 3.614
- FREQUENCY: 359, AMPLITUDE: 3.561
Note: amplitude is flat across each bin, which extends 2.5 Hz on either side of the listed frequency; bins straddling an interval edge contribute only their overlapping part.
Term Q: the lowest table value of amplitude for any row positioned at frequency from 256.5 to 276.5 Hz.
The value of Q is 4.298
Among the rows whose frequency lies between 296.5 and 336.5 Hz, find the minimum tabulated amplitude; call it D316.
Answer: 3.835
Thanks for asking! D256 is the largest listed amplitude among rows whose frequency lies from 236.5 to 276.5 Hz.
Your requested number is 4.436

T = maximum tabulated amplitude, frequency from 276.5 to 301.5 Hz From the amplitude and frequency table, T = 4.454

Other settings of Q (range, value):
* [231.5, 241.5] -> 4.04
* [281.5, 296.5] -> 4.028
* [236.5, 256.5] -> 4.073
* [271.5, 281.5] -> 4.416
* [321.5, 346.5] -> 3.785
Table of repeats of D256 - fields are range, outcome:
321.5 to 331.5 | 3.887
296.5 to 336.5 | 4.03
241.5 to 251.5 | 4.206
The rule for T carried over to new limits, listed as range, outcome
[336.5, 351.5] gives 3.827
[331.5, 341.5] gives 3.963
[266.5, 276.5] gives 4.416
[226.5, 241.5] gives 4.165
